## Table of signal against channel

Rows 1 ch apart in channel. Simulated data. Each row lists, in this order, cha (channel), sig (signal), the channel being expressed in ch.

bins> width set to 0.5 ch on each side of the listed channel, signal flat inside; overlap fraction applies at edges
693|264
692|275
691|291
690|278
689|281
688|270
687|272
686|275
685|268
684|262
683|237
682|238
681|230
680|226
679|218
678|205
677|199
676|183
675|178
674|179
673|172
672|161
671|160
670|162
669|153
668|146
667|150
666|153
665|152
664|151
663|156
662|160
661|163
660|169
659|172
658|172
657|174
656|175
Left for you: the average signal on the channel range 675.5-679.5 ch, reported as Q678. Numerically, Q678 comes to 201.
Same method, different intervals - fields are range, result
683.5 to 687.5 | 269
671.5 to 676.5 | 175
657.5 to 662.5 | 167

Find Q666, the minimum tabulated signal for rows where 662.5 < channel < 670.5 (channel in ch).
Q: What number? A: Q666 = 146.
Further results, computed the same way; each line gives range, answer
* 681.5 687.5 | 237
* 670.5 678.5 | 160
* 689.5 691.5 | 278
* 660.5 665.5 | 151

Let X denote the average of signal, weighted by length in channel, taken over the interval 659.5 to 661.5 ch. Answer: 166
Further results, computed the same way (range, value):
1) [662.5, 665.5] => 153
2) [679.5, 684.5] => 239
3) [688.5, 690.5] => 280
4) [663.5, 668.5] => 150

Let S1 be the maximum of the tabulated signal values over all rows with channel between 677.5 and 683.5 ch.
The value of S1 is 238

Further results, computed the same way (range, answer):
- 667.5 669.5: 153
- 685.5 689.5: 281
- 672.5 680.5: 226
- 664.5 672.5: 162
